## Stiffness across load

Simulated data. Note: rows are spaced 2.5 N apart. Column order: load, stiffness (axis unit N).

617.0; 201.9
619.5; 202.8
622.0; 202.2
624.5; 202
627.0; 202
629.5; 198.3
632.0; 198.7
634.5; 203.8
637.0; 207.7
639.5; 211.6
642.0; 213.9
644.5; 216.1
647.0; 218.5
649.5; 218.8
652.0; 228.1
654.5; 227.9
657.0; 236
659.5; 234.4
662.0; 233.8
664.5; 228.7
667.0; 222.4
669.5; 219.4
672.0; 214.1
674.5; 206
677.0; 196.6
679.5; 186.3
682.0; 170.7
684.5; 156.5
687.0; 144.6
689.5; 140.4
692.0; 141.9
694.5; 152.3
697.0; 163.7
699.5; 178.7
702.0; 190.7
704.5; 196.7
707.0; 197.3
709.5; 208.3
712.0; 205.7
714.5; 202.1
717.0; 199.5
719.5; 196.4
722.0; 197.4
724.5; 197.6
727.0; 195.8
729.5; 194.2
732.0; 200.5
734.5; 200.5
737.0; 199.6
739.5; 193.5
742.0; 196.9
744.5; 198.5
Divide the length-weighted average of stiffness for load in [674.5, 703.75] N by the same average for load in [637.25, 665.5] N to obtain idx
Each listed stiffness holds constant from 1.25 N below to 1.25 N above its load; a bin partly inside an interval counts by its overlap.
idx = 0.75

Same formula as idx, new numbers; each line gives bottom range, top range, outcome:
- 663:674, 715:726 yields 0.90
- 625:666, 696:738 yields 0.90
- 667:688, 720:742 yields 1.04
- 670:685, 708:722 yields 1.05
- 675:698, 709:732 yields 1.22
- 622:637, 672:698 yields 0.83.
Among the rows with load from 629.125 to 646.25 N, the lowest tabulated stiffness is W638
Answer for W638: 198.3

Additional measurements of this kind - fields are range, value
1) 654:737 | 140.4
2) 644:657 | 216.1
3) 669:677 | 196.6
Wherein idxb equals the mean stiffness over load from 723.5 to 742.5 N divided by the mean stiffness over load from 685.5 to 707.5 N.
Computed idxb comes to 1.19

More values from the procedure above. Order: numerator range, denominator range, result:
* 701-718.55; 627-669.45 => 0.92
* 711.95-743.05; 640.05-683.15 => 0.92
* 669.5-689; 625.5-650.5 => 0.88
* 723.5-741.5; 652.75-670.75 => 0.86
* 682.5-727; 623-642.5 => 0.88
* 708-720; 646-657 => 0.90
